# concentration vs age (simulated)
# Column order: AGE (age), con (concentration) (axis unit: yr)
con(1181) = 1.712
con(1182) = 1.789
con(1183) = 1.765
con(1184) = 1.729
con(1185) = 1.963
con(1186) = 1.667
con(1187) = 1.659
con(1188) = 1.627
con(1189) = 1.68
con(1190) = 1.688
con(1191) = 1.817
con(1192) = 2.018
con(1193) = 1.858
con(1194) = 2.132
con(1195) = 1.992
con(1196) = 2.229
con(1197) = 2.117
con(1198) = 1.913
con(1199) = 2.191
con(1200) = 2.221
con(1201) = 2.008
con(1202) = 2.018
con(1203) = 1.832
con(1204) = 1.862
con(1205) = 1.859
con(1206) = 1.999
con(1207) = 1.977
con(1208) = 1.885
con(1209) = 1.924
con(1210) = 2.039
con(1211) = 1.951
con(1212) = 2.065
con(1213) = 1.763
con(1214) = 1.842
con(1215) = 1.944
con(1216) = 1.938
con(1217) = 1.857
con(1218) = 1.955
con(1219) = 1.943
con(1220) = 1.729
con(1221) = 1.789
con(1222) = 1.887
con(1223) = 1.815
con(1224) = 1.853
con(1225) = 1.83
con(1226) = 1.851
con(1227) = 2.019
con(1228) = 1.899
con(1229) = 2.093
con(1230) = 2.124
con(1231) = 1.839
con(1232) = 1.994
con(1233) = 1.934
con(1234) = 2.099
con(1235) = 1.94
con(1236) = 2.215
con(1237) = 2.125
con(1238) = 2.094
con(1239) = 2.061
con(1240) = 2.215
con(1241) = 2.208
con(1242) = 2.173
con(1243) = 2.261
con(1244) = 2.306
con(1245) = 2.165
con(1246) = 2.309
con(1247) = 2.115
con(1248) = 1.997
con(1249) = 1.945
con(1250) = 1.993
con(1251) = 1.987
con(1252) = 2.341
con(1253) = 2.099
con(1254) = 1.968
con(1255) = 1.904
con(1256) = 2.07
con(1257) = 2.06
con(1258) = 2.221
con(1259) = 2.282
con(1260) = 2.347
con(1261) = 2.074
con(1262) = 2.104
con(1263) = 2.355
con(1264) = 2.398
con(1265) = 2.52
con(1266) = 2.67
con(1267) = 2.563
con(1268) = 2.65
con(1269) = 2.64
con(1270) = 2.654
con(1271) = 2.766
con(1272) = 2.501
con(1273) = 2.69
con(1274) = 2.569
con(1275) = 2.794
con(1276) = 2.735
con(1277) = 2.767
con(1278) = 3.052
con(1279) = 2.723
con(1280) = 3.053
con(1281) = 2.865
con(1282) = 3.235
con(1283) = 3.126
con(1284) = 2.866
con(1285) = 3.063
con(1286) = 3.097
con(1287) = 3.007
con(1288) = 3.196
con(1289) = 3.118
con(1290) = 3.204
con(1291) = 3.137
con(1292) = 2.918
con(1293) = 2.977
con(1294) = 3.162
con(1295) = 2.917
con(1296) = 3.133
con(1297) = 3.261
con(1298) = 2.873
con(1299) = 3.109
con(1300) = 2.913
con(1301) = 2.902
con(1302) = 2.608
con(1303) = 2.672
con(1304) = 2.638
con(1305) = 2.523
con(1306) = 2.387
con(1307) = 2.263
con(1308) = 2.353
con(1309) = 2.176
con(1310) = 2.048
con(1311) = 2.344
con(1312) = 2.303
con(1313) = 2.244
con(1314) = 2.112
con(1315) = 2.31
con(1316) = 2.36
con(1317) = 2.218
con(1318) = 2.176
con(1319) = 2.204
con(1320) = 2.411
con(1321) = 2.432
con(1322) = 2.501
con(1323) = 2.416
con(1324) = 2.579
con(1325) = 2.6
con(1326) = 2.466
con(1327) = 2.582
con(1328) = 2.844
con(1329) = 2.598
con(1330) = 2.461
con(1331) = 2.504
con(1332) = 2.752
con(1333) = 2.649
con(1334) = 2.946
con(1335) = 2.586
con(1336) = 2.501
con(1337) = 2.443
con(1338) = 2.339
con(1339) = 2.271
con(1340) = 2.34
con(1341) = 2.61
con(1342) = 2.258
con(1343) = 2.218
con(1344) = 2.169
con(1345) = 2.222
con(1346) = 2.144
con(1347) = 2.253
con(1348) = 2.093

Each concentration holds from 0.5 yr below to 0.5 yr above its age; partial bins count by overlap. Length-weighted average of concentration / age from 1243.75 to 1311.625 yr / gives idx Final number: 2.6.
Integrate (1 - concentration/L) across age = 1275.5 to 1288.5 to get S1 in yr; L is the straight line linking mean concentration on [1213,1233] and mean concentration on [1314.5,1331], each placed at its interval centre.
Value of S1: -4.4 yr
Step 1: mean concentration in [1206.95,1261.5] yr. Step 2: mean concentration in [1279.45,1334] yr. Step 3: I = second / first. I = 1.3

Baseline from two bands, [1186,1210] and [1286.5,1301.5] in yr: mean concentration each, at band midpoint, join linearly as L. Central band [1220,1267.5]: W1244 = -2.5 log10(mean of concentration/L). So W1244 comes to 0.173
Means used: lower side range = 1.93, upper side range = 3.06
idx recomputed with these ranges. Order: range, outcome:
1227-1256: 2.08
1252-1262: 2.12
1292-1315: 2.63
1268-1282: 2.77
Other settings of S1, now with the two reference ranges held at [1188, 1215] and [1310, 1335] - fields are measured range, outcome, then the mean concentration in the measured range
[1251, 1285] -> -4.63 yr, 2.53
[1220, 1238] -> 0.95 yr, 1.96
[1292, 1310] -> -2.90 yr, 2.74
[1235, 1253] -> -0.12 yr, 2.14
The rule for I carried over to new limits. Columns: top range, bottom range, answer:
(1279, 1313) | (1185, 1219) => 1.47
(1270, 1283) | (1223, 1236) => 1.44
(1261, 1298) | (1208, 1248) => 1.42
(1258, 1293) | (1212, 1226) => 1.48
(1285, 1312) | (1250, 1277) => 1.18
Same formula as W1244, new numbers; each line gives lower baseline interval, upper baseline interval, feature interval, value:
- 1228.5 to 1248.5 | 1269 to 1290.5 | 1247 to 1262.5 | 0.16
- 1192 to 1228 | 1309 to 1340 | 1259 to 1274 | -0.14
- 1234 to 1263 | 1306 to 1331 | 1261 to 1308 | -0.23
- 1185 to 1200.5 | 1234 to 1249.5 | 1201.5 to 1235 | 0.06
